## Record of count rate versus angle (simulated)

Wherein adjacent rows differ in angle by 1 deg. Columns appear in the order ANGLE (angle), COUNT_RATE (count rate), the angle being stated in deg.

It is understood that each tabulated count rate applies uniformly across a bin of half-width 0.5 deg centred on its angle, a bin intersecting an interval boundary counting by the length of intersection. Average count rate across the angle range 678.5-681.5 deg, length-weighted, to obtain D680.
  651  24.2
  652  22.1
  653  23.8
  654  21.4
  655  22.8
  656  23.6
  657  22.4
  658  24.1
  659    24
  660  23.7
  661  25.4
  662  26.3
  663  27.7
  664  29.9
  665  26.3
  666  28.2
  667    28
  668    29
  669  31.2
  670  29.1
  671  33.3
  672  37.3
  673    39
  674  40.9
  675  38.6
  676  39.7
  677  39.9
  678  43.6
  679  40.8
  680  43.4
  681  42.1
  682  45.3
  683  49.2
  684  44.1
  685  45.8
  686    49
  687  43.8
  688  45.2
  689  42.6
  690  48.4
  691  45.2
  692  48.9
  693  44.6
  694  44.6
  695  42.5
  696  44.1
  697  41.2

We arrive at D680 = 42.1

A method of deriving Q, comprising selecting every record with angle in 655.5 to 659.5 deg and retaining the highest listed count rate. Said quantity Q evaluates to 24.1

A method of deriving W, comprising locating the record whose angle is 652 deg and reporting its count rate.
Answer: 22.1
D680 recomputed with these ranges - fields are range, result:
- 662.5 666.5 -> 28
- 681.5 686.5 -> 46.7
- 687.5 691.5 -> 45.3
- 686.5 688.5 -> 44.5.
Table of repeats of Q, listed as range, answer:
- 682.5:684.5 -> 49.2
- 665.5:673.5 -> 39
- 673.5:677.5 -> 40.9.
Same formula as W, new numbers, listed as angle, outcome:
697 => 41.2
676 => 39.7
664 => 29.9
